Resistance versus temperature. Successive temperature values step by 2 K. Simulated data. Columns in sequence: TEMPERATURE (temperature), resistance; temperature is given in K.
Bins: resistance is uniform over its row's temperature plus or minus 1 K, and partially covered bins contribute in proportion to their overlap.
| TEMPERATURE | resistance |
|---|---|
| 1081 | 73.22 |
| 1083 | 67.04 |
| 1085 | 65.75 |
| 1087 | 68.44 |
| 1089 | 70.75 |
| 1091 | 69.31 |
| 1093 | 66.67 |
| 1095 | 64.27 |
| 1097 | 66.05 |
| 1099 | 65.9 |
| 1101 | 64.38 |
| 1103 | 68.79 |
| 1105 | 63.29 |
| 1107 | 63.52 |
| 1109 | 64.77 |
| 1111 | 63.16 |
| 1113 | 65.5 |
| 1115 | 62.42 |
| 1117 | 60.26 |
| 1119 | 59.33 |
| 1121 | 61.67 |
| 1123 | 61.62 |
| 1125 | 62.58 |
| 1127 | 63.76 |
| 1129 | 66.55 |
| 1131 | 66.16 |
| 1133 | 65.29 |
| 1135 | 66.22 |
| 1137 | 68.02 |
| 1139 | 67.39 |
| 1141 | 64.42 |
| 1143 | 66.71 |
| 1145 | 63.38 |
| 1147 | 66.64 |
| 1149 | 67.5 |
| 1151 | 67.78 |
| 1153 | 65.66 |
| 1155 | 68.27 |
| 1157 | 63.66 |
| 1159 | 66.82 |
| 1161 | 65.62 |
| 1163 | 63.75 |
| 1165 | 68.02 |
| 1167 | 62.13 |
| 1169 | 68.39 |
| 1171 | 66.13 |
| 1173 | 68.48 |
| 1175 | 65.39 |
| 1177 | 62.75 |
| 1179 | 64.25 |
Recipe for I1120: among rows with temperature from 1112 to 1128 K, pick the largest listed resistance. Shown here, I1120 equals 65.5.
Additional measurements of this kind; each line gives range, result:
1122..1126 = 62.58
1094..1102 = 66.05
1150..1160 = 68.27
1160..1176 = 68.48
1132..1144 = 68.02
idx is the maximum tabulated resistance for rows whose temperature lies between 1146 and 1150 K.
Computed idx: 67.5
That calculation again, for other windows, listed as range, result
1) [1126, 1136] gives 66.55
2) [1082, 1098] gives 70.75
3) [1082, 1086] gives 67.04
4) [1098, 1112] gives 68.79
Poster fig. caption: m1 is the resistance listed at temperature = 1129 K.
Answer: 66.55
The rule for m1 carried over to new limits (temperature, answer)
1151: 67.78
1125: 62.58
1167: 62.13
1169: 68.39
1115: 62.42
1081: 73.22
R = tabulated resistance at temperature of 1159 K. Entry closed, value 66.82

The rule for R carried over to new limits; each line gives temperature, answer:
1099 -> 65.9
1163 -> 63.75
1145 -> 63.38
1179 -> 64.25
